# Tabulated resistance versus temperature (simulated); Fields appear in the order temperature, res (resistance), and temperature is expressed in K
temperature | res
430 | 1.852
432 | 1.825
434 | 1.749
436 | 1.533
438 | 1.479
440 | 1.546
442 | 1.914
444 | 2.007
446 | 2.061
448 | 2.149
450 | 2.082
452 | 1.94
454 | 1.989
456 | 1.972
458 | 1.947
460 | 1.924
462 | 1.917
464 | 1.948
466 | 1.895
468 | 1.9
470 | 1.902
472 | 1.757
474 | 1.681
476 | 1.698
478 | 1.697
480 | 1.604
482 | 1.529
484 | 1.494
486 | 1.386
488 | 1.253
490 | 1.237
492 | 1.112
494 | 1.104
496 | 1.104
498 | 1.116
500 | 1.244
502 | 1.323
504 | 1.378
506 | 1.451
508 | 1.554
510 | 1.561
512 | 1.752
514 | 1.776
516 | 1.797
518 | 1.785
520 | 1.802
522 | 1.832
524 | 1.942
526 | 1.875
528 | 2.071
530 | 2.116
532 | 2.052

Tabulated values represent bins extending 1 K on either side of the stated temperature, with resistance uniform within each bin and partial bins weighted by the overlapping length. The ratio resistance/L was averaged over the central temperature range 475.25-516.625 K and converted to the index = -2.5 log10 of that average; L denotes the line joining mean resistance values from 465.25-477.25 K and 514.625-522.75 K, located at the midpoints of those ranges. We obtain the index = 0.25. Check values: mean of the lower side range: 1.8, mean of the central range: 1.43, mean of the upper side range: 1.8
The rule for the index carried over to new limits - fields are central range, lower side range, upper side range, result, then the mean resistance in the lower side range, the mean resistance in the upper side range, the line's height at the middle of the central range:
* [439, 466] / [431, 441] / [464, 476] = -0.14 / 1.63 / 1.83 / 1.72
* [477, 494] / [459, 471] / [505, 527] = 0.30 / 1.91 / 1.74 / 1.84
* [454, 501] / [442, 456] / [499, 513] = 0.11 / 2.02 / 1.47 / 1.75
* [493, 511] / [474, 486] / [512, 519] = 0.29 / 1.59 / 1.78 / 1.71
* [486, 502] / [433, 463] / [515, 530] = 0.50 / 1.88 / 1.89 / 1.89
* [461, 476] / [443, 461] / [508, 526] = 0.06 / 2.01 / 1.77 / 1.95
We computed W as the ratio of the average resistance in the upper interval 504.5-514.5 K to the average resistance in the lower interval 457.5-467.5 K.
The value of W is 0.83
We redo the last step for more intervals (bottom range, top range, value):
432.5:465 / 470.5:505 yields 0.74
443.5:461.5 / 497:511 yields 0.69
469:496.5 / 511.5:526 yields 1.23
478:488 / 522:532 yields 1.33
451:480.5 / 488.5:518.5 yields 0.76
